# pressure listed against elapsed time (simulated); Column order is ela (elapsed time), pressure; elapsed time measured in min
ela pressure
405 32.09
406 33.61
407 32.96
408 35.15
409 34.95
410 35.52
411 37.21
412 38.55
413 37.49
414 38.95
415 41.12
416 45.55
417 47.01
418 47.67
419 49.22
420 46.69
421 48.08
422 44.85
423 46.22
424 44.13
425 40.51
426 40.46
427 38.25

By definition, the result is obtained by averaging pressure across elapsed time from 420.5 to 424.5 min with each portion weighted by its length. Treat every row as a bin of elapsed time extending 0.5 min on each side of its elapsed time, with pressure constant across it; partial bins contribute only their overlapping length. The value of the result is 45.8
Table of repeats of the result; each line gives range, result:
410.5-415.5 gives 38.7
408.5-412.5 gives 36.6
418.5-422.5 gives 47.2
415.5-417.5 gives 46.3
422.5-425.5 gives 43.6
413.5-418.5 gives 44.1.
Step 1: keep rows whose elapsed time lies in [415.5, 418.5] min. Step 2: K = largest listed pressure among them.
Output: 47.67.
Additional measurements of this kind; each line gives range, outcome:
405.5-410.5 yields 35.52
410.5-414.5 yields 38.95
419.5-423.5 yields 48.08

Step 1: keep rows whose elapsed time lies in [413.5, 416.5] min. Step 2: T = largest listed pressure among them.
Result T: 45.55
